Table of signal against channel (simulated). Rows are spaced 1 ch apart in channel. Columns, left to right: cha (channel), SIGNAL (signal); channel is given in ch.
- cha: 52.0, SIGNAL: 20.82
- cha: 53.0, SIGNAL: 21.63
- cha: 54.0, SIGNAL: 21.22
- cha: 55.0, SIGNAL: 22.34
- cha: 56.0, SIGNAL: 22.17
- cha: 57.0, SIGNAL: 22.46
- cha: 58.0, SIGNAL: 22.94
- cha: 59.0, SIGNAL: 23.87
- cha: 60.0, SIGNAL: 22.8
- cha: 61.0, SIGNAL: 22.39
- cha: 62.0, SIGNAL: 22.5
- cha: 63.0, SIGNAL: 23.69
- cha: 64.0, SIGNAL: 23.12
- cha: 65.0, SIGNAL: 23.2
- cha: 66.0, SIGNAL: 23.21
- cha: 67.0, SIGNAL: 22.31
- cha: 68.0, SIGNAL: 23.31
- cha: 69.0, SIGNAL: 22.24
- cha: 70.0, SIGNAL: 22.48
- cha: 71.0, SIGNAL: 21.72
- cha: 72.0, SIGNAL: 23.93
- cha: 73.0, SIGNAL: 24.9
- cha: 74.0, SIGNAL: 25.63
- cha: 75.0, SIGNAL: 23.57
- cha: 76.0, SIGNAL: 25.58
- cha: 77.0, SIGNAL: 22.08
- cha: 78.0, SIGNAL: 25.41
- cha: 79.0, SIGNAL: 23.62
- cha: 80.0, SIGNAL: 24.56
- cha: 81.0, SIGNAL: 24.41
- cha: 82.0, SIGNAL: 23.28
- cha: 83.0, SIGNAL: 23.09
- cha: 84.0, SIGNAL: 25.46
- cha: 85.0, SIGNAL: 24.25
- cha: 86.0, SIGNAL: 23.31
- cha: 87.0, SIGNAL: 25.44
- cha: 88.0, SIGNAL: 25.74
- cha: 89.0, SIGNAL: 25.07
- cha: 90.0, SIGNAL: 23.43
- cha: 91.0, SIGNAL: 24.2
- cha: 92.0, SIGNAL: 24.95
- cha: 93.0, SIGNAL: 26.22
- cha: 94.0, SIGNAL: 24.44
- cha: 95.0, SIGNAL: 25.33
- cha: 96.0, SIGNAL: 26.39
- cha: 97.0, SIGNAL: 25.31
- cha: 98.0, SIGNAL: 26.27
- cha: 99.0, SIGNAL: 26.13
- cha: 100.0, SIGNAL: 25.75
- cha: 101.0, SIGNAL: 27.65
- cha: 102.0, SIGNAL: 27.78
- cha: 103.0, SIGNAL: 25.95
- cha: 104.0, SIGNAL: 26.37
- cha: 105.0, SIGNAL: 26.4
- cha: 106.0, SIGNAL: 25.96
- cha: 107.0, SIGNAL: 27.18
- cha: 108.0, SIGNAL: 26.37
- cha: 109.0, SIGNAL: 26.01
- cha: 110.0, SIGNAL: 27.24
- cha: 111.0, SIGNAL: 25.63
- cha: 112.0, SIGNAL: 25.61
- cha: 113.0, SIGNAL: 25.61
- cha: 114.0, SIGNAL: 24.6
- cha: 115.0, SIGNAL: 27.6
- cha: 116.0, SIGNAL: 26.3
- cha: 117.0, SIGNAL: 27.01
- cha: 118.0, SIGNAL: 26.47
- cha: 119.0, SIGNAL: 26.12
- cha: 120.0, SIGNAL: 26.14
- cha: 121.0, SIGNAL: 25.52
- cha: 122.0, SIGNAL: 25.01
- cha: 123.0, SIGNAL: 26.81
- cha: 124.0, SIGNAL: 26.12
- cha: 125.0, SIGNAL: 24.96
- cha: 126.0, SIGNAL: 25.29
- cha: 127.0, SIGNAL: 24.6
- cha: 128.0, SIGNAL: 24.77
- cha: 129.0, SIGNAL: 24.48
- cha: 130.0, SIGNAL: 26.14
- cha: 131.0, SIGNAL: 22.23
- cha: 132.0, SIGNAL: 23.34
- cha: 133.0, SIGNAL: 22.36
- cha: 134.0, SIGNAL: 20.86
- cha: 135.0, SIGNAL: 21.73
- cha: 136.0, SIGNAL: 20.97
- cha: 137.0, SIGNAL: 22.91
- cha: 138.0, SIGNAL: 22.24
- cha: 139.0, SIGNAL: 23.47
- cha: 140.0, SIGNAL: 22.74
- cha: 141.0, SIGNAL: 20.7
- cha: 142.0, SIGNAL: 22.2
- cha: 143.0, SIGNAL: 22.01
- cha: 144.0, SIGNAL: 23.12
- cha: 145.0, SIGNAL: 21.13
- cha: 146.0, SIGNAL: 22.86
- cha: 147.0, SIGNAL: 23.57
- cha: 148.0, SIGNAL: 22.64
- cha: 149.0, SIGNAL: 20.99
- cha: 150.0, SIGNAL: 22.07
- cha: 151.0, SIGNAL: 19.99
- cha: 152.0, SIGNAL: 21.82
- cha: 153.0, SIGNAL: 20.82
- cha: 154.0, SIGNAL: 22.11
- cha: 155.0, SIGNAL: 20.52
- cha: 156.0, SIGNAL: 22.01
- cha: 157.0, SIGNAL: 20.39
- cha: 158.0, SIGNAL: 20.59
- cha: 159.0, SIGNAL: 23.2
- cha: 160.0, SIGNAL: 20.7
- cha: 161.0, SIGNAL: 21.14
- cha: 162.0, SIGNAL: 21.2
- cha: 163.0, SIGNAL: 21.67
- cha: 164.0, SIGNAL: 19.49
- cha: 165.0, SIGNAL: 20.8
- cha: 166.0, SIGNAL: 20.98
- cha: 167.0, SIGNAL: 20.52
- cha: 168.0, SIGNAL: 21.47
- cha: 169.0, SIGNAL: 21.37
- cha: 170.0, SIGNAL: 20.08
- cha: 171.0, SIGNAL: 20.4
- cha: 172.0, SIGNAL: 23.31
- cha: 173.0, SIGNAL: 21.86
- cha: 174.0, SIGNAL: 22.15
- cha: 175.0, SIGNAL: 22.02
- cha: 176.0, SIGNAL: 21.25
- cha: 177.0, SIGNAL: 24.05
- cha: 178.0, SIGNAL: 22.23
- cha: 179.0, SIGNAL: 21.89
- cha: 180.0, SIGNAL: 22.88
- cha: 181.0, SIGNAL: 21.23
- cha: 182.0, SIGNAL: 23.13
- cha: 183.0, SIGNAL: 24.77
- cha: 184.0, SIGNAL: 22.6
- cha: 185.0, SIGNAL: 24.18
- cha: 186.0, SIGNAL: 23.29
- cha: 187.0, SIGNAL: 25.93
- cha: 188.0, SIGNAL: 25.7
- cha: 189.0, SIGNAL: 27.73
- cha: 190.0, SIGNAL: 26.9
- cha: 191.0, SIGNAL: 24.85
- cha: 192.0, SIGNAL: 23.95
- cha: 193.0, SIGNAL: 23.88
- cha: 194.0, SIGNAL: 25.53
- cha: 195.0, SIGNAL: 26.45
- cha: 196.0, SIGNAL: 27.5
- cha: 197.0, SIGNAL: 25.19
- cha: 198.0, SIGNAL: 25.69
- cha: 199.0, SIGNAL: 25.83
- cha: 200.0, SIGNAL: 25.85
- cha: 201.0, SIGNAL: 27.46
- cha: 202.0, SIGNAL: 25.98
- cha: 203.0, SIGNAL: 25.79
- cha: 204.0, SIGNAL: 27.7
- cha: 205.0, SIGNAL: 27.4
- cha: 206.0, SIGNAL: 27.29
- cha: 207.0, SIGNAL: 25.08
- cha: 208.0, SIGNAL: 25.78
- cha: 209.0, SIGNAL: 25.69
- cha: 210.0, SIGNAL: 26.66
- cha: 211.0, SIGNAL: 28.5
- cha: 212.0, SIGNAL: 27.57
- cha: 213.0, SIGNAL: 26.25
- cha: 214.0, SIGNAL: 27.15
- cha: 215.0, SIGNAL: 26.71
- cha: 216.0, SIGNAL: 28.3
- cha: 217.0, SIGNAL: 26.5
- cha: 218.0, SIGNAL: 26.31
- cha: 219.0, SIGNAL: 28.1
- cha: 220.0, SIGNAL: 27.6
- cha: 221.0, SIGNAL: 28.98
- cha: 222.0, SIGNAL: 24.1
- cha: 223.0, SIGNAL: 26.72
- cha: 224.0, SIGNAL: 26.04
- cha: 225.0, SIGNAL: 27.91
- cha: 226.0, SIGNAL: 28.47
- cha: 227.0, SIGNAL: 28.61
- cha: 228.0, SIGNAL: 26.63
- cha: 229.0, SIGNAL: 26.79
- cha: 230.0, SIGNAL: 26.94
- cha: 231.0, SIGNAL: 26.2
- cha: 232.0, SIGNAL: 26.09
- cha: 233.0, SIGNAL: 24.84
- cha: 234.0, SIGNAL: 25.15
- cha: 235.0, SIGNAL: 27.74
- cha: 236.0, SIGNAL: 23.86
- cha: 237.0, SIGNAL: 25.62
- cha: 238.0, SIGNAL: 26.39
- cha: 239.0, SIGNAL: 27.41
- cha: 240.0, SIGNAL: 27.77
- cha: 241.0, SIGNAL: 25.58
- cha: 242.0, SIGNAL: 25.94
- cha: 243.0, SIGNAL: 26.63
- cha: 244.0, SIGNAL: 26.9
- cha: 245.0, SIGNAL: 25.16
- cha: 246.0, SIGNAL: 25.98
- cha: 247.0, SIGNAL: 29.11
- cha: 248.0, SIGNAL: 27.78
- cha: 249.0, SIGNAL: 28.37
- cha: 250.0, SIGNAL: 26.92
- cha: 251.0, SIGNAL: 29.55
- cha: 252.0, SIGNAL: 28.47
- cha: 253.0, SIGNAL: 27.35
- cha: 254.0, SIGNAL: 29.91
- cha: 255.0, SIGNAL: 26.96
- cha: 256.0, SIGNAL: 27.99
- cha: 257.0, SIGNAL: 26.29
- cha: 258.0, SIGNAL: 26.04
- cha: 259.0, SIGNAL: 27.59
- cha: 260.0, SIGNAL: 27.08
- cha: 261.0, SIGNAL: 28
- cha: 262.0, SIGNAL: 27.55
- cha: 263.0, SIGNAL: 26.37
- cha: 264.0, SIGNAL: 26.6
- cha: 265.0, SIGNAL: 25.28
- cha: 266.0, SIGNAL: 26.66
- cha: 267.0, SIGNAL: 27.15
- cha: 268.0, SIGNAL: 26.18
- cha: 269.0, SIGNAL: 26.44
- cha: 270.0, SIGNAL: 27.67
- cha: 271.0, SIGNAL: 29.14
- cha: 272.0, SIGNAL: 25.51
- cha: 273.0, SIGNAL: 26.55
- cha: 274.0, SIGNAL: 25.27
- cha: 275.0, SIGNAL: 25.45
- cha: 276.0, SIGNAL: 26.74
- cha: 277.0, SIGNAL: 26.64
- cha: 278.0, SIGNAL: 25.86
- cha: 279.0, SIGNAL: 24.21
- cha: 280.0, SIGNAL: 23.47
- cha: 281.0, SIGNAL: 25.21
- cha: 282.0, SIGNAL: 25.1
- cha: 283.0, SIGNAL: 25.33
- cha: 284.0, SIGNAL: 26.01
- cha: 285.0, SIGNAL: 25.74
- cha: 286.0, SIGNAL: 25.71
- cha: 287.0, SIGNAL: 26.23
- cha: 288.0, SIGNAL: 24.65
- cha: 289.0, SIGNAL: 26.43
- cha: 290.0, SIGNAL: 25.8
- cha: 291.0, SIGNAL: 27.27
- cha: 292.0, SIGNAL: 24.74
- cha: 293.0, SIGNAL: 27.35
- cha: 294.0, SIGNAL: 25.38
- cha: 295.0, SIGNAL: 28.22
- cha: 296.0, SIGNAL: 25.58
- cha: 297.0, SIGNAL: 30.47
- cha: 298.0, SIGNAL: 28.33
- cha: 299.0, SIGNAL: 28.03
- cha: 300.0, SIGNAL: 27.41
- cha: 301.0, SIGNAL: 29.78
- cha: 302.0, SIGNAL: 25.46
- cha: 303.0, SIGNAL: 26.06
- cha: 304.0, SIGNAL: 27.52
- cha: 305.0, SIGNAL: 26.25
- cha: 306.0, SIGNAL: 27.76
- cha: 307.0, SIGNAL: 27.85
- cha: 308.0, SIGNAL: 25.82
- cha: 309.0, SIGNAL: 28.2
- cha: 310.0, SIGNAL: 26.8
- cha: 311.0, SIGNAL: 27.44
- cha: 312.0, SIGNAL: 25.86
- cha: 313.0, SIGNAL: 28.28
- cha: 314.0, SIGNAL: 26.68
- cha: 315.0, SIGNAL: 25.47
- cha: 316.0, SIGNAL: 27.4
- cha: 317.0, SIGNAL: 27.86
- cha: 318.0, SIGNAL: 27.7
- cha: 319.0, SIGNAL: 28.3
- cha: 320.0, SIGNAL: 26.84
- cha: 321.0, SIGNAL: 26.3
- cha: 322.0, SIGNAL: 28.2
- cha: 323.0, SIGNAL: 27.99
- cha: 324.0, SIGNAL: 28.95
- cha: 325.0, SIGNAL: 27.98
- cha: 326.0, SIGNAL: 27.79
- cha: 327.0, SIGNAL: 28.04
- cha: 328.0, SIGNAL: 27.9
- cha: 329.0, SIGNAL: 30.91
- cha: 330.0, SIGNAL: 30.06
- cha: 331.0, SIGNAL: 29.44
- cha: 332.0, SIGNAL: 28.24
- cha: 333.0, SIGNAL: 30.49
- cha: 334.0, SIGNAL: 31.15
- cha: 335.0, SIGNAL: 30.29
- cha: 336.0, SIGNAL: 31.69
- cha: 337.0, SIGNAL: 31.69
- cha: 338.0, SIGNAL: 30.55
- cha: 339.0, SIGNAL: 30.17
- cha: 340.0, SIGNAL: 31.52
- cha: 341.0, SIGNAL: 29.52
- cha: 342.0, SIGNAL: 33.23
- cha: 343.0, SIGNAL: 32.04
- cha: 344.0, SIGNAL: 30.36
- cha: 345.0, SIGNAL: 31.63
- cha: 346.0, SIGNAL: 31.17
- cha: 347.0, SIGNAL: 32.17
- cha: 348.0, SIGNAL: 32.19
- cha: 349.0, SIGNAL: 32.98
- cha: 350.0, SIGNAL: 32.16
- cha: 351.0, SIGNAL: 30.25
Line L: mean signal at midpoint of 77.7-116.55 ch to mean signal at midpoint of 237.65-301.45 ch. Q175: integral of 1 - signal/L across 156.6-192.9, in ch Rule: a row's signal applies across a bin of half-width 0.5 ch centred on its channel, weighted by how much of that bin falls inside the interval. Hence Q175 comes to 4.95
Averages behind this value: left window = 25.5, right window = 26.8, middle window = 22.5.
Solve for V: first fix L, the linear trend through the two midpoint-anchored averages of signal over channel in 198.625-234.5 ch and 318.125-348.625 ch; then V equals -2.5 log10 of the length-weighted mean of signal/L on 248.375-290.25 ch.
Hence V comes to 0.06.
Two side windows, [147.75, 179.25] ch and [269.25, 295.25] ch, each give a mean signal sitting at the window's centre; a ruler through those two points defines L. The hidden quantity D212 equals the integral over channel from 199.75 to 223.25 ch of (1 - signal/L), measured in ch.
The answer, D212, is -3.6 ch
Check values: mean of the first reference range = 21.4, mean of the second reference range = 26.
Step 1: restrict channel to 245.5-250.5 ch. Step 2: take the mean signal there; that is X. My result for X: 27.6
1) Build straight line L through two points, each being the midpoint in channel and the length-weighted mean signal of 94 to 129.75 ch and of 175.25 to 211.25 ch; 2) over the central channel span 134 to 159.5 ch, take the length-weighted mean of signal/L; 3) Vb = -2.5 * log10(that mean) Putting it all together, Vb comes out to 0.17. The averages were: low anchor 26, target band 21.9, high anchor 25.1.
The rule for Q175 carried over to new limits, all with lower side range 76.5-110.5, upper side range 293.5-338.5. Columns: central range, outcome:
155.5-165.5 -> 1.9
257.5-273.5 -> 0.4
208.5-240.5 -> 0.2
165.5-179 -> 2.4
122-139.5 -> 1.4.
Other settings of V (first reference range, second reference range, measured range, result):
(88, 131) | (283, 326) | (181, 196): 0.06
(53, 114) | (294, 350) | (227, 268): 0.02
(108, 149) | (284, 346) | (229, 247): 0.01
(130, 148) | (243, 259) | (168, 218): 0.00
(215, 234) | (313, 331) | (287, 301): 0.03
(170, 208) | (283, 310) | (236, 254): -0.06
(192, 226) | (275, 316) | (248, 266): -0.03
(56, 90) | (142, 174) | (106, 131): -0.15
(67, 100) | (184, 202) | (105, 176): 0.08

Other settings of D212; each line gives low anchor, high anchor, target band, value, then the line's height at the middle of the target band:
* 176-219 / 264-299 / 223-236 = -0.4 ch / 25.8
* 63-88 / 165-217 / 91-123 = -2.8 ch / 24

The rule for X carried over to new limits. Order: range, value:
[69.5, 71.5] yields 22.1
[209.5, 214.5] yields 27.2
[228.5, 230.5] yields 26.9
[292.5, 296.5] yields 26.6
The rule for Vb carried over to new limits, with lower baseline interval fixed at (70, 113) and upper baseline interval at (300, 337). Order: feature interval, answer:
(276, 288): 0.09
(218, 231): -0.01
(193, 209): 0.01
